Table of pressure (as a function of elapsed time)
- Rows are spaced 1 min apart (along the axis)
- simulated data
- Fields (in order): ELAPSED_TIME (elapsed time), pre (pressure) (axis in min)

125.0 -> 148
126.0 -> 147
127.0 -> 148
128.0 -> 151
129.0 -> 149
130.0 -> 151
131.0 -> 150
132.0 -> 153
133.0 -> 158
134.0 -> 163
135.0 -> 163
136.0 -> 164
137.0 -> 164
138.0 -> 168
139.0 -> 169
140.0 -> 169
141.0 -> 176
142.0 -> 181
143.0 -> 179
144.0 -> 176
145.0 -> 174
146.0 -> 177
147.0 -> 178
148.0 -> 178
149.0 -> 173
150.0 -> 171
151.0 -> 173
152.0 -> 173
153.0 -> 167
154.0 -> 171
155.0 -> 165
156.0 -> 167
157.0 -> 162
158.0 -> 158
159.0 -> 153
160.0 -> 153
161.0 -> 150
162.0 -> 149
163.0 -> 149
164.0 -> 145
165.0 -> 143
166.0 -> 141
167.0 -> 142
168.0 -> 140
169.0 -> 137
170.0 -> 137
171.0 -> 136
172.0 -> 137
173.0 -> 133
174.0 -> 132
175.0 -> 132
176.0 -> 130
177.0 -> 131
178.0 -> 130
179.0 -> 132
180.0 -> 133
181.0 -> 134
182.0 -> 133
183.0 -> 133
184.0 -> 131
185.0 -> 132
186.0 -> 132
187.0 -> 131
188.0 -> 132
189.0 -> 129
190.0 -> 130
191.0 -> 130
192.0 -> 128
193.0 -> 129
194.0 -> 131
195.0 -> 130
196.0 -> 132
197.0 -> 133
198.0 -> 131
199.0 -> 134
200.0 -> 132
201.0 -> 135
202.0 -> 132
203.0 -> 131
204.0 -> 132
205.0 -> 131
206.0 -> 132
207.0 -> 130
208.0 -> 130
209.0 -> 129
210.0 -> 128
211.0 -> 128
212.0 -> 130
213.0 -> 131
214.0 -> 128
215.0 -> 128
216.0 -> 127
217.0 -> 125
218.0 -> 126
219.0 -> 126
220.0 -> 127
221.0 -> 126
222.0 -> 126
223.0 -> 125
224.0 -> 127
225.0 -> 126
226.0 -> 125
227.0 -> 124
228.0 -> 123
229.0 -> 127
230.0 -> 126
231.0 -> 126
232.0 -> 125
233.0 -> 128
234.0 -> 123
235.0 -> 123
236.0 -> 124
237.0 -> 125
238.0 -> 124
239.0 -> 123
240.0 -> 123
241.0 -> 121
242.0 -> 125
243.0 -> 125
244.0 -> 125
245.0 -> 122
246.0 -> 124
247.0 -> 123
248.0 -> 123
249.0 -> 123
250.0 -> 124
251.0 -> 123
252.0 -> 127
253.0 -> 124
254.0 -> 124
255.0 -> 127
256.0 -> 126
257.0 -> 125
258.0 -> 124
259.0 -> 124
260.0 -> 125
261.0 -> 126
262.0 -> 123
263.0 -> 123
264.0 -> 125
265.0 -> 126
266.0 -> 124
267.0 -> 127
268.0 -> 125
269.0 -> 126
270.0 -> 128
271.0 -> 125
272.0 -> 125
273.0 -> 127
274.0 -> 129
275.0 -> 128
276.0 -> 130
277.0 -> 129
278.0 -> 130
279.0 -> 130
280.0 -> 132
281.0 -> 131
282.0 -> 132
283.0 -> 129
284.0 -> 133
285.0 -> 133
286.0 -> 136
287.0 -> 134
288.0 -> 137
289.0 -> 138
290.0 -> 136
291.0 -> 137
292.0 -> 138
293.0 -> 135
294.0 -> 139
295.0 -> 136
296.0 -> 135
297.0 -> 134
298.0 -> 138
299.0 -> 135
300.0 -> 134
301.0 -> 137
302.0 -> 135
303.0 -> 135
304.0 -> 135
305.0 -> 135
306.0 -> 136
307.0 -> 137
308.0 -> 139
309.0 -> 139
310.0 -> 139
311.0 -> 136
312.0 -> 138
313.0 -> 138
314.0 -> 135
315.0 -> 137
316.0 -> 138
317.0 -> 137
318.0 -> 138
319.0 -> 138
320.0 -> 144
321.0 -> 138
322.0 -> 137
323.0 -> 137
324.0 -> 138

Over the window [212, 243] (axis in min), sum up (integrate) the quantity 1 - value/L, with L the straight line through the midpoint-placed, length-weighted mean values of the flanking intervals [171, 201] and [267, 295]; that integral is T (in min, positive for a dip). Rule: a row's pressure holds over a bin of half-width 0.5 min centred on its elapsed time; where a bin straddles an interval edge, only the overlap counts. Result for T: 1.5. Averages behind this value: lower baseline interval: 132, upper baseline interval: 132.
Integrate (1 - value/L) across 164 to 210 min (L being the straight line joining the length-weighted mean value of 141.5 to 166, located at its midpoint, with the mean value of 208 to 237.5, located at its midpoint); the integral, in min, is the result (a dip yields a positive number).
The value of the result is 4.1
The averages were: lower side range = 165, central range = 133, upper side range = 126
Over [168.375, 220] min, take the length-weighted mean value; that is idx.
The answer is 131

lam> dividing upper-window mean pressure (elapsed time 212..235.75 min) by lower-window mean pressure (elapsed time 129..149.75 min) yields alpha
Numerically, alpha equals 0.8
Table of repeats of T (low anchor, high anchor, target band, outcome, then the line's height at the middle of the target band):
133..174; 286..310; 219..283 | 8.1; 144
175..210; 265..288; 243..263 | 0.9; 130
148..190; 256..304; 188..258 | 5.6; 138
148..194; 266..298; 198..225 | 2.0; 139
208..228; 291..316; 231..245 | 0.5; 129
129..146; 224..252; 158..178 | 1.7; 153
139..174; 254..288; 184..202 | 2.1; 149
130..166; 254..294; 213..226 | 1.6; 144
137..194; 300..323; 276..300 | 0.9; 139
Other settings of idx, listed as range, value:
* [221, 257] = 125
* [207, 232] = 127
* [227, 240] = 125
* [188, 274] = 127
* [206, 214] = 130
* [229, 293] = 127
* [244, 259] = 124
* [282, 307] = 135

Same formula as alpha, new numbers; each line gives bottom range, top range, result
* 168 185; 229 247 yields 0.93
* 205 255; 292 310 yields 1.08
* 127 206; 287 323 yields 0.93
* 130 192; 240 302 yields 0.85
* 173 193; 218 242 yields 0.95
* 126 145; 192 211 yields 0.81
